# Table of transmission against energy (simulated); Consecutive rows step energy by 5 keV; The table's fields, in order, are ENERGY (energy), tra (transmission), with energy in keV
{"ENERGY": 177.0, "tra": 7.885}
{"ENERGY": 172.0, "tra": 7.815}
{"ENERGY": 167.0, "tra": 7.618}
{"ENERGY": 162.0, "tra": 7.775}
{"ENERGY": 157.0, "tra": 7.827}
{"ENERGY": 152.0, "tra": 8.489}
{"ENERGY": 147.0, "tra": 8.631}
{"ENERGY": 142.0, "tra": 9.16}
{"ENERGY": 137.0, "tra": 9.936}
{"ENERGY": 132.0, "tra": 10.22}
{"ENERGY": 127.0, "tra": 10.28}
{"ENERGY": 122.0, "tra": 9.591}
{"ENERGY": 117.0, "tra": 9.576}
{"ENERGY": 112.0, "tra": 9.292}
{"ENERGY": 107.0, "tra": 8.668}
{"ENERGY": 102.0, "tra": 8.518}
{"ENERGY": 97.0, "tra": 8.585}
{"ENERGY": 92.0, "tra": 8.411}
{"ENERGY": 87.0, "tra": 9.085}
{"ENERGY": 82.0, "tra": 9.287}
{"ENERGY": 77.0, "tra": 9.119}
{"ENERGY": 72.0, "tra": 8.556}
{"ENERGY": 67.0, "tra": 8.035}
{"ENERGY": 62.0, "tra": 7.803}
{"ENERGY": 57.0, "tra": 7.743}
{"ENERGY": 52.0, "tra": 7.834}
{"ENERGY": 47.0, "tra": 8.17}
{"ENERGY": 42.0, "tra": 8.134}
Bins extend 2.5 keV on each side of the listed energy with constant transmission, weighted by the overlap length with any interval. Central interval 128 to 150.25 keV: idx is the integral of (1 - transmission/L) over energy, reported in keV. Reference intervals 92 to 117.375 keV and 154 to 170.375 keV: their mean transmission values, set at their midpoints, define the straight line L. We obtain -3.6 keV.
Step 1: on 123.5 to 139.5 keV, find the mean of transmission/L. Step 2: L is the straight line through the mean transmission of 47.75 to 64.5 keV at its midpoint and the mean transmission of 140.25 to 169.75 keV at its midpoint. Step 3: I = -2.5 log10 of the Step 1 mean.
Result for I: -0.24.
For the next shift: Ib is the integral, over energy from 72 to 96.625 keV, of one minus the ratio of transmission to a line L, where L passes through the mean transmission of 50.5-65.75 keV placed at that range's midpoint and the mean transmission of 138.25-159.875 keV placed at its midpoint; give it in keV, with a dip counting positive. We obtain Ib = -2.65 keV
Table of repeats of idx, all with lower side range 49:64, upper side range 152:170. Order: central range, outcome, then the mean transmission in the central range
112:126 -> -3.2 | 9.61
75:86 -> -1.9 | 9.19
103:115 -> -1.7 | 8.95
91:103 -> -1.1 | 8.51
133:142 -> -2.2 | 9.77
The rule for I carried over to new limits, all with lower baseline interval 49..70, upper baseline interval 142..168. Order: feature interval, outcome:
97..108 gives -0.073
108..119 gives -0.158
